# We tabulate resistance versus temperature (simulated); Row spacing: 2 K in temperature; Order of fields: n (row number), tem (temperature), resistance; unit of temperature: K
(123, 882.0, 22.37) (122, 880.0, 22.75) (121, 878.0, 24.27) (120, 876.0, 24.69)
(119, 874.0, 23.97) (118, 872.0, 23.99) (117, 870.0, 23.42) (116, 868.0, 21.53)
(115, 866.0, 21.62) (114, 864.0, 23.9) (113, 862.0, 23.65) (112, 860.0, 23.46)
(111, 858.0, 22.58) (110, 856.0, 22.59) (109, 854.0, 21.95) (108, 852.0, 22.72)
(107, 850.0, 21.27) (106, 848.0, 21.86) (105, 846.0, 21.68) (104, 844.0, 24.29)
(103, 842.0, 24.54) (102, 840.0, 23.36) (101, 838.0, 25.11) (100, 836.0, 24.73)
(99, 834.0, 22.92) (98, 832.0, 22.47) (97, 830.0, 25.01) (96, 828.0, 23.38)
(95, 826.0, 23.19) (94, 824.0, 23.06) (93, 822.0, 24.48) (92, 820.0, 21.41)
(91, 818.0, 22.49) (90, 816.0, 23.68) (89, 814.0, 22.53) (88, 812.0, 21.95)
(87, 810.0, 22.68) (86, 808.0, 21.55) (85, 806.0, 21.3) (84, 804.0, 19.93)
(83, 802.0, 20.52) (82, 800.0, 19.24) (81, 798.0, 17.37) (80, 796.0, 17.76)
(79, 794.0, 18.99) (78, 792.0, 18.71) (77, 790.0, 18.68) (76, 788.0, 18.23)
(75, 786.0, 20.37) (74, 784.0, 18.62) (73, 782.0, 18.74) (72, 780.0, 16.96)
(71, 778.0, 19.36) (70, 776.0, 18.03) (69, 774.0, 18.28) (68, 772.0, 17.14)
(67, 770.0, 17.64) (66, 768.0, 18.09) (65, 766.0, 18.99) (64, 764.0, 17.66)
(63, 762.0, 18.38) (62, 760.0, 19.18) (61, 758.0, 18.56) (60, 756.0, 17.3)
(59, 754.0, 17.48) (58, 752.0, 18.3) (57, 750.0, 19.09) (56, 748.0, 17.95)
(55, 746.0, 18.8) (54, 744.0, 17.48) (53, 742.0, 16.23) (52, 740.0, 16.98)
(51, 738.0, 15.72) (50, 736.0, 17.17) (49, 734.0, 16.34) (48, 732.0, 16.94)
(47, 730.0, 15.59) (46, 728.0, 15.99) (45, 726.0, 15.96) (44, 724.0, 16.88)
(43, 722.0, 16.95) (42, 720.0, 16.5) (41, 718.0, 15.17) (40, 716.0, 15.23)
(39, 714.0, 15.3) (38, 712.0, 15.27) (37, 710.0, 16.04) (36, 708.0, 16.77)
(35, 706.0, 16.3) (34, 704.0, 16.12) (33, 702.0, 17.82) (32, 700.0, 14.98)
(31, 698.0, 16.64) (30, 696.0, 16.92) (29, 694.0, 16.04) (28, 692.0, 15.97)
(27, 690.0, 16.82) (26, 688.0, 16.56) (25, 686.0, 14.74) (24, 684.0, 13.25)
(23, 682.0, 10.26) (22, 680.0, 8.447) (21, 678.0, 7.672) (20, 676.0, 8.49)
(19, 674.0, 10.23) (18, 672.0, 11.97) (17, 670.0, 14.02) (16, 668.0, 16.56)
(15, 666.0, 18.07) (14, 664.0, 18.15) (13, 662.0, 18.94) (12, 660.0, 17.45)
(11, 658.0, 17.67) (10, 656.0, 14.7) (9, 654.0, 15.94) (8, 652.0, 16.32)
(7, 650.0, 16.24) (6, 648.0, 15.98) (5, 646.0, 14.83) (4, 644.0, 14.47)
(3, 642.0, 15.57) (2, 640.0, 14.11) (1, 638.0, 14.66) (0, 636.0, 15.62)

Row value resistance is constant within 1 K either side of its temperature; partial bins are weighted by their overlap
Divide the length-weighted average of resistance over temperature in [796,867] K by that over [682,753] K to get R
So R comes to 1.37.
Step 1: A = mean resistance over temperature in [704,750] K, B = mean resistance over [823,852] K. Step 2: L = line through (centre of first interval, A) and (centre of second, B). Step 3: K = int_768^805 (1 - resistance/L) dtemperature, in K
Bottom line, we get 2.9 K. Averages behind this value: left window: 16.5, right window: 23.3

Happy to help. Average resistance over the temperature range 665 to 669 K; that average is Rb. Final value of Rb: 17.3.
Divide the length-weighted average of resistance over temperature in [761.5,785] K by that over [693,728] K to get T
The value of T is 1.1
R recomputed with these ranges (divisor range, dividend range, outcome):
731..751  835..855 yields 1.34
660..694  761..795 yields 1.32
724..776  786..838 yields 1.23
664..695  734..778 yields 1.33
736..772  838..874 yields 1.29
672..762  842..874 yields 1.45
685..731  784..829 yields 1.30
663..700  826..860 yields 1.66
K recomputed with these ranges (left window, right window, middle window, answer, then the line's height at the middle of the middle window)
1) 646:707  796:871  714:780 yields 3.67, 18.3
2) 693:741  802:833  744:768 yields 0.49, 18.7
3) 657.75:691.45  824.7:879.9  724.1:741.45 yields 0.69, 17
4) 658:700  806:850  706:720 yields 0.57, 16.4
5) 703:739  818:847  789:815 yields 1.72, 21.5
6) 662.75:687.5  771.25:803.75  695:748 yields -4.37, 15.2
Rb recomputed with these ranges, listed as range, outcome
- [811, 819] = 22.7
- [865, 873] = 22.6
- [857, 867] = 23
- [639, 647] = 14.7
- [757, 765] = 18.4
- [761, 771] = 18.2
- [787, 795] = 18.7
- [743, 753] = 18.3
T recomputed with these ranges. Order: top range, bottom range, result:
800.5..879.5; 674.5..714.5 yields 1.58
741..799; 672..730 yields 1.24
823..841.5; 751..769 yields 1.30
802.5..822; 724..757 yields 1.29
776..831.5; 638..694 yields 1.42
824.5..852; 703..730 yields 1.46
